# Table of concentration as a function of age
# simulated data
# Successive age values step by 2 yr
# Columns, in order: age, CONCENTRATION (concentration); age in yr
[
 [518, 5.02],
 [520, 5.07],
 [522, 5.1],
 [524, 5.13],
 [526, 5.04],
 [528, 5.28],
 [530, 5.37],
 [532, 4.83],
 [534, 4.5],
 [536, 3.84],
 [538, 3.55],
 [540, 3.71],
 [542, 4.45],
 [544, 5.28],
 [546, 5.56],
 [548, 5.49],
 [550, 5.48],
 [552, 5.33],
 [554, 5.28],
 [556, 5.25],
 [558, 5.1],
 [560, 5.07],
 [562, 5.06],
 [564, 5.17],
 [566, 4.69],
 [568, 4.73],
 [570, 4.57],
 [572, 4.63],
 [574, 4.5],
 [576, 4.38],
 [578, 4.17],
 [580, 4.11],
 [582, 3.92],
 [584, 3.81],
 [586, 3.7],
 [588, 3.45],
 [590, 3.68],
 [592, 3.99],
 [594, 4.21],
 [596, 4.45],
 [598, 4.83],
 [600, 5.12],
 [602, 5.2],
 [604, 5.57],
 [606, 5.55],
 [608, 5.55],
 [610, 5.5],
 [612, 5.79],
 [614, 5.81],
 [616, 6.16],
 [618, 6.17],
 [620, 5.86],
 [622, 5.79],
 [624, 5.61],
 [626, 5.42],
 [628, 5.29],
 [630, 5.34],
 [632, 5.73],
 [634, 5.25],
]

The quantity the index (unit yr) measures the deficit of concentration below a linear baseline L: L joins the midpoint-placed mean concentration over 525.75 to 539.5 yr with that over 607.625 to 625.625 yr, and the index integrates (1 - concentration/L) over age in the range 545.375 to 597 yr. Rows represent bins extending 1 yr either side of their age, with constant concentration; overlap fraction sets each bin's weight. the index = 5.1 yr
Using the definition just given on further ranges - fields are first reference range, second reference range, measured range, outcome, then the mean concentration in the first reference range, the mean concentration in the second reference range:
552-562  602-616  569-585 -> 3.3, 5.18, 5.64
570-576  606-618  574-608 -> 4.7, 4.54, 5.78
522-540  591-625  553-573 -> 0.0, 4.66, 5.36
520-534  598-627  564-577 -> 1.8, 5.08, 5.62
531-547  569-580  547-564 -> -3.1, 4.46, 4.42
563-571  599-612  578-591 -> 3.3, 4.79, 5.44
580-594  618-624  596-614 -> -1.7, 3.82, 5.85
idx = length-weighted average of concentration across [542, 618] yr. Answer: 4.88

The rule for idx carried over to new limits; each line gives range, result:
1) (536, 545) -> 4.2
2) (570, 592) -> 4.06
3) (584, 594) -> 3.77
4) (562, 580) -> 4.6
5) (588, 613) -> 4.89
